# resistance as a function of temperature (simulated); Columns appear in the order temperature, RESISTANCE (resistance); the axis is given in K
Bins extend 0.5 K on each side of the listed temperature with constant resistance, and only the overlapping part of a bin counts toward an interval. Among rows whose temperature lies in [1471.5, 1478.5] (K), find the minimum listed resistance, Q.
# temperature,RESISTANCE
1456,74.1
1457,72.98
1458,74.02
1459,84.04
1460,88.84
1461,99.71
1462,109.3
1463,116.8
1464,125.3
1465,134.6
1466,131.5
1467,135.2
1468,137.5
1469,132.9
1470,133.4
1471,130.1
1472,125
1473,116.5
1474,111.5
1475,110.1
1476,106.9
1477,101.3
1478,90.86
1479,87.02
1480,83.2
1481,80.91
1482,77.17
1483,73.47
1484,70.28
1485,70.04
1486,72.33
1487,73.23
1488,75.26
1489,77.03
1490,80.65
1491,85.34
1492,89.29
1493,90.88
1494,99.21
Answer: 90.86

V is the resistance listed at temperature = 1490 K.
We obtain 80.65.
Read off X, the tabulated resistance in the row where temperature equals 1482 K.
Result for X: 77.17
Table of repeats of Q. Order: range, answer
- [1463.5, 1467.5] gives 125.3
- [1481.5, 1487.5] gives 70.04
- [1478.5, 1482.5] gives 77.17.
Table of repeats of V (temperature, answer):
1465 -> 134.6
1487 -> 73.23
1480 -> 83.2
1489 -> 77.03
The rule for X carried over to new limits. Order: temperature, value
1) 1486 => 72.33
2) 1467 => 135.2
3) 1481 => 80.91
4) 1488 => 75.26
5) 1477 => 101.3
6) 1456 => 74.1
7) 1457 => 72.98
